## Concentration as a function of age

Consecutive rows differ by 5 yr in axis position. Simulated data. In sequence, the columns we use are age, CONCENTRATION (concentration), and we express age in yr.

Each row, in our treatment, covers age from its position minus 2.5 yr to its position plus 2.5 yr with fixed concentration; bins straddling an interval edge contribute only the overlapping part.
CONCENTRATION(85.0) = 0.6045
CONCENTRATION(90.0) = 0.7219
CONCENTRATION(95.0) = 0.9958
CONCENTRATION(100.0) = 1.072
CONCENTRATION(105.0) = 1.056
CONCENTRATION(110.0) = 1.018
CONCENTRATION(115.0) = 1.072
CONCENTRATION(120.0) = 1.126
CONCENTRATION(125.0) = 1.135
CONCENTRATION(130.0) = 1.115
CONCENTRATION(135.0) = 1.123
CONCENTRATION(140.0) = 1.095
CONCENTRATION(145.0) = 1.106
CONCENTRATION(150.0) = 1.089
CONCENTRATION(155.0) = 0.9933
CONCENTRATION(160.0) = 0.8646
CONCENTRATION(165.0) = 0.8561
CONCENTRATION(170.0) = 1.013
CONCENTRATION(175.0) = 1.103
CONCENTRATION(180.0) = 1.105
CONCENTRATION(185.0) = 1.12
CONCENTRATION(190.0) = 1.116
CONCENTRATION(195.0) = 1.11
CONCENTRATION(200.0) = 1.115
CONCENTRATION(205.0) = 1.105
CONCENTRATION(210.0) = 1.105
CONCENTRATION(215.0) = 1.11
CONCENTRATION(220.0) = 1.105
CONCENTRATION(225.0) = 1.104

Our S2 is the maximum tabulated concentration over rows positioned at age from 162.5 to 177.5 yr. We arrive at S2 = 1.103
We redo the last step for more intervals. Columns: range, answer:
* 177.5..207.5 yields 1.12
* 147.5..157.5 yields 1.089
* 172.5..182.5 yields 1.105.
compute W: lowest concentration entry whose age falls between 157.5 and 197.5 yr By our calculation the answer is 0.8561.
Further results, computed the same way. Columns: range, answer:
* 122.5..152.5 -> 1.089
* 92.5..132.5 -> 0.9958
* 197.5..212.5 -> 1.105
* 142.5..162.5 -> 0.8646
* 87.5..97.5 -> 0.7219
